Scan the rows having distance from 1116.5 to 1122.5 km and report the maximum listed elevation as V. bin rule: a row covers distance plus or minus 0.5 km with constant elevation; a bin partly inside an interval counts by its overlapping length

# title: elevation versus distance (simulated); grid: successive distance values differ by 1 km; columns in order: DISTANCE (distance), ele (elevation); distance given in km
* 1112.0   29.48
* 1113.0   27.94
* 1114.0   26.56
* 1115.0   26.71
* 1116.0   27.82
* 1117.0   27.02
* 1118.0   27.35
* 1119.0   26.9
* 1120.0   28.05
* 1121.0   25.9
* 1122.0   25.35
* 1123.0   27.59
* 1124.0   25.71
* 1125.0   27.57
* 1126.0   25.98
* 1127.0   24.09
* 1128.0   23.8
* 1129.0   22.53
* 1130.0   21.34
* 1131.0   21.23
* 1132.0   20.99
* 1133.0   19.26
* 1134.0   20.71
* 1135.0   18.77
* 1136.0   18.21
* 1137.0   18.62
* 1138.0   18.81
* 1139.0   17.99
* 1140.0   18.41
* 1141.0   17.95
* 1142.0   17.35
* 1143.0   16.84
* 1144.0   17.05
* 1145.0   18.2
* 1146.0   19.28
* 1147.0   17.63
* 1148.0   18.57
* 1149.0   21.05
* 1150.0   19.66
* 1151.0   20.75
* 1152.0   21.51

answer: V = 28.05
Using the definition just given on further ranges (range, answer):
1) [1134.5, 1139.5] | 18.81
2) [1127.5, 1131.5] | 23.8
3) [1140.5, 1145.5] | 18.2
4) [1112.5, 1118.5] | 27.94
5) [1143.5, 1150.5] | 21.05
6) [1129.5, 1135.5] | 21.34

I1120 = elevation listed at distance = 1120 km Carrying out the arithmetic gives 28.05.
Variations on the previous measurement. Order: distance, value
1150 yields 19.66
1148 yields 18.57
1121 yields 25.9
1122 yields 25.35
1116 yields 27.82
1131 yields 21.23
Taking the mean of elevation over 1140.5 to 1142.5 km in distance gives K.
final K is 17.6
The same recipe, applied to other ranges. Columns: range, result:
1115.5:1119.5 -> 27.3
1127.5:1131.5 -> 22.2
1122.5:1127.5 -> 26.2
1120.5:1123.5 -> 26.3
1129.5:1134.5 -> 20.7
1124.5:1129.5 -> 24.8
